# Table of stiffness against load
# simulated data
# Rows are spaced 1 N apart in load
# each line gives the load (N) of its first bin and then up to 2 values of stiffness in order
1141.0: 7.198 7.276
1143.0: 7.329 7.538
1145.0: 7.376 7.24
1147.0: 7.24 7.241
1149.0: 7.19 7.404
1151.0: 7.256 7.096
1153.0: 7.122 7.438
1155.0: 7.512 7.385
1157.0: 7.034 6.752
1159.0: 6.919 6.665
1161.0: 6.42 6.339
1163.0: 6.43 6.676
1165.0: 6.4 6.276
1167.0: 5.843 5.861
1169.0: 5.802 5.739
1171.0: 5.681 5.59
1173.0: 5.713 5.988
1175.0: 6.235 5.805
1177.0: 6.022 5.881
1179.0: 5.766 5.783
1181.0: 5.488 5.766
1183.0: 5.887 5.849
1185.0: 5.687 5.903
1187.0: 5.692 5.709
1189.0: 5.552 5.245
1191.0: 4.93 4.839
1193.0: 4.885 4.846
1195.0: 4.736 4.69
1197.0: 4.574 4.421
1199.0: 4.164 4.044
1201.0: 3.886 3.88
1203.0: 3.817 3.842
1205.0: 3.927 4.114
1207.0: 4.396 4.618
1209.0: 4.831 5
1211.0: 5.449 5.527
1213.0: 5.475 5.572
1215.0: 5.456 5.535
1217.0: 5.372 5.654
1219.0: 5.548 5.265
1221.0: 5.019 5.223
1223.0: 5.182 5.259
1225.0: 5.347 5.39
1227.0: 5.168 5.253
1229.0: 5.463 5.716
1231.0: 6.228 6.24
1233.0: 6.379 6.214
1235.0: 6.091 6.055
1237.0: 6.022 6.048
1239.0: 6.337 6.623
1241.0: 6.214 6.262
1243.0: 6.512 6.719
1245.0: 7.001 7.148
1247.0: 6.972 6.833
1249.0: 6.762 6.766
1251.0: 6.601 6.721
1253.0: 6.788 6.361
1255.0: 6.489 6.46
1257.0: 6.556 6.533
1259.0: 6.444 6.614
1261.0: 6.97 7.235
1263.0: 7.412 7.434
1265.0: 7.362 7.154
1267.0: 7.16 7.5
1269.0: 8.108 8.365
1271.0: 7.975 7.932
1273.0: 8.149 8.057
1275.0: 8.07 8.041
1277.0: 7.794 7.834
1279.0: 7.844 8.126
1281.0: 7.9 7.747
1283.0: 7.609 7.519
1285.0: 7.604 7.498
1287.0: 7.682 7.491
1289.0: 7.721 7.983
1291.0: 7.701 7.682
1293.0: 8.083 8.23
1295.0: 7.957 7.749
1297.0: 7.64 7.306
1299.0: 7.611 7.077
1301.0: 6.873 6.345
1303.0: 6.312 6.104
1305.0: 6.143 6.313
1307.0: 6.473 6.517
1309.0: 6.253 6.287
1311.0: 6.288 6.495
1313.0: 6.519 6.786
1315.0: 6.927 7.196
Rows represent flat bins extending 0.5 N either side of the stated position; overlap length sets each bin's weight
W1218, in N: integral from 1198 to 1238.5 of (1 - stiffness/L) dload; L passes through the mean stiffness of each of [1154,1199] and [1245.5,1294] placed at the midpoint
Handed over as 8.5 N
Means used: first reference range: 5.84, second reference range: 7.4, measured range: 5.18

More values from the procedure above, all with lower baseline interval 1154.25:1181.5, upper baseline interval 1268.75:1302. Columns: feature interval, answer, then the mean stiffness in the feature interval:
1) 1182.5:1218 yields 9.15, 4.93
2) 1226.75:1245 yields 2.56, 6.12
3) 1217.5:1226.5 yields 2.10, 5.32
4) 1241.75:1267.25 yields 1.88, 6.82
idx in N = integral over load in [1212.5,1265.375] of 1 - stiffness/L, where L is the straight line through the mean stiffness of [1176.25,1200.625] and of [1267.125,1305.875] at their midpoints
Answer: 2.35 N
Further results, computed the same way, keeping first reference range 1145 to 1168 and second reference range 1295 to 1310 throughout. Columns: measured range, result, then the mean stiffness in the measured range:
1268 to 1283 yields -2.55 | 7.97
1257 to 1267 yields -0.27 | 7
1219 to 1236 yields 3.08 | 5.6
